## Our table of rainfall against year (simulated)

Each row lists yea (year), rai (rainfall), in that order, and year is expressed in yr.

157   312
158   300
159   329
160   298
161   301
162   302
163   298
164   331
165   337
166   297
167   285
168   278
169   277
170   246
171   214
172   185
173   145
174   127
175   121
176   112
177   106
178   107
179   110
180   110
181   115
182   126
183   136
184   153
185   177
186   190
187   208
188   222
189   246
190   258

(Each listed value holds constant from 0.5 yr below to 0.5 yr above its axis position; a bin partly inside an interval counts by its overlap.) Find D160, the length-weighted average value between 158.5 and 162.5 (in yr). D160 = 308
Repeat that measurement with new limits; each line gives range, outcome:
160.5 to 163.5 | 300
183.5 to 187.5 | 182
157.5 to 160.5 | 309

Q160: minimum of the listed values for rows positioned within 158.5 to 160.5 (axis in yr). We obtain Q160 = 298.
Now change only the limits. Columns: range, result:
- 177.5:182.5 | 107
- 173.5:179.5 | 106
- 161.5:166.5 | 297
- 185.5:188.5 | 190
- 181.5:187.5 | 126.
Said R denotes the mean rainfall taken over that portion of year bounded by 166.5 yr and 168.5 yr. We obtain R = 282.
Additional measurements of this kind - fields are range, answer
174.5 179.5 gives 111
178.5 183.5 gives 119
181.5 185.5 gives 148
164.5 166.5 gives 317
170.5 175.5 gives 158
